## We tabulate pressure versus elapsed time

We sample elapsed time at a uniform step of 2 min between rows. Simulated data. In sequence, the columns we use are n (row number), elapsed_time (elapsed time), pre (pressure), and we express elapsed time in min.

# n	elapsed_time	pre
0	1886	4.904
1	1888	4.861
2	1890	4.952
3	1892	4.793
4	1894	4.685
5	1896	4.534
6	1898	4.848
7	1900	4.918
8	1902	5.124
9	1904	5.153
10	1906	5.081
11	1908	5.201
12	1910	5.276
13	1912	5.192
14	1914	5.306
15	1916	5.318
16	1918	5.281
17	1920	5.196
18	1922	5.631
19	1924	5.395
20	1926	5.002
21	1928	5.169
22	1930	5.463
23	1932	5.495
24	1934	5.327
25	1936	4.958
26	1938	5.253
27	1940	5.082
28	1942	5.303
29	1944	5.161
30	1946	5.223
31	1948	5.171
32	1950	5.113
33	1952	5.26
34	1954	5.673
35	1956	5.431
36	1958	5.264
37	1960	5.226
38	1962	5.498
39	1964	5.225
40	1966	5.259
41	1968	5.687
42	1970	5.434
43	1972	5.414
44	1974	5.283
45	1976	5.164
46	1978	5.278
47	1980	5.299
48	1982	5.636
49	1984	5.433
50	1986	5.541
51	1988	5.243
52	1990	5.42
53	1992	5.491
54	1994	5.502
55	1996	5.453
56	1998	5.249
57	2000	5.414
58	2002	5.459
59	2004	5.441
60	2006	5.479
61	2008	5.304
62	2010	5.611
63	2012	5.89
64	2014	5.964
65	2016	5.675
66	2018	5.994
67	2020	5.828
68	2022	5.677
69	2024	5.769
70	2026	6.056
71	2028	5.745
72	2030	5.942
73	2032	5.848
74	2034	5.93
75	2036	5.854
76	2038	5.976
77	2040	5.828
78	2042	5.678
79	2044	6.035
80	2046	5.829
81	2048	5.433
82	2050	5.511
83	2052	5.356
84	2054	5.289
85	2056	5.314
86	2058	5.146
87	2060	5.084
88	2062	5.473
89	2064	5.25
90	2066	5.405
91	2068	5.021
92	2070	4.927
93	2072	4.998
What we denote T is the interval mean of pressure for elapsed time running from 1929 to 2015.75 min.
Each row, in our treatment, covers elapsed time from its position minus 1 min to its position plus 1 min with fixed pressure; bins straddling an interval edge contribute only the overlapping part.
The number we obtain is 5.39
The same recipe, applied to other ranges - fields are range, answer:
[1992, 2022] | 5.59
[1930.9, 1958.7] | 5.27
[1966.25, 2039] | 5.59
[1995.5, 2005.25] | 5.4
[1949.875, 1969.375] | 5.38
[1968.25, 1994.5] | 5.4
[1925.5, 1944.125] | 5.23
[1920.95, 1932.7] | 5.36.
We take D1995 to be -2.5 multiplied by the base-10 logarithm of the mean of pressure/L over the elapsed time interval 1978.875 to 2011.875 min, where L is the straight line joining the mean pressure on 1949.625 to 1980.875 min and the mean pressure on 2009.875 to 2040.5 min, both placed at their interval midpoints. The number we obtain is 0.03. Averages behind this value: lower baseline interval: 5.35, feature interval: 5.45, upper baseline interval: 5.86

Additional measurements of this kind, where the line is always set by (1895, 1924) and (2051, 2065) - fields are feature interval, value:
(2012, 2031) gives -0.119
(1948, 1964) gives -0.029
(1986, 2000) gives -0.037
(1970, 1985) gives -0.032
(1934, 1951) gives 0.003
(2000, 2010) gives -0.042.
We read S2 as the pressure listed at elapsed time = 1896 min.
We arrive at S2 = 4.534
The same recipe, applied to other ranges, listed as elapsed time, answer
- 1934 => 5.327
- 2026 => 6.056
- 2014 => 5.964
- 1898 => 4.848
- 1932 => 5.495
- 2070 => 4.927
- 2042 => 5.678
